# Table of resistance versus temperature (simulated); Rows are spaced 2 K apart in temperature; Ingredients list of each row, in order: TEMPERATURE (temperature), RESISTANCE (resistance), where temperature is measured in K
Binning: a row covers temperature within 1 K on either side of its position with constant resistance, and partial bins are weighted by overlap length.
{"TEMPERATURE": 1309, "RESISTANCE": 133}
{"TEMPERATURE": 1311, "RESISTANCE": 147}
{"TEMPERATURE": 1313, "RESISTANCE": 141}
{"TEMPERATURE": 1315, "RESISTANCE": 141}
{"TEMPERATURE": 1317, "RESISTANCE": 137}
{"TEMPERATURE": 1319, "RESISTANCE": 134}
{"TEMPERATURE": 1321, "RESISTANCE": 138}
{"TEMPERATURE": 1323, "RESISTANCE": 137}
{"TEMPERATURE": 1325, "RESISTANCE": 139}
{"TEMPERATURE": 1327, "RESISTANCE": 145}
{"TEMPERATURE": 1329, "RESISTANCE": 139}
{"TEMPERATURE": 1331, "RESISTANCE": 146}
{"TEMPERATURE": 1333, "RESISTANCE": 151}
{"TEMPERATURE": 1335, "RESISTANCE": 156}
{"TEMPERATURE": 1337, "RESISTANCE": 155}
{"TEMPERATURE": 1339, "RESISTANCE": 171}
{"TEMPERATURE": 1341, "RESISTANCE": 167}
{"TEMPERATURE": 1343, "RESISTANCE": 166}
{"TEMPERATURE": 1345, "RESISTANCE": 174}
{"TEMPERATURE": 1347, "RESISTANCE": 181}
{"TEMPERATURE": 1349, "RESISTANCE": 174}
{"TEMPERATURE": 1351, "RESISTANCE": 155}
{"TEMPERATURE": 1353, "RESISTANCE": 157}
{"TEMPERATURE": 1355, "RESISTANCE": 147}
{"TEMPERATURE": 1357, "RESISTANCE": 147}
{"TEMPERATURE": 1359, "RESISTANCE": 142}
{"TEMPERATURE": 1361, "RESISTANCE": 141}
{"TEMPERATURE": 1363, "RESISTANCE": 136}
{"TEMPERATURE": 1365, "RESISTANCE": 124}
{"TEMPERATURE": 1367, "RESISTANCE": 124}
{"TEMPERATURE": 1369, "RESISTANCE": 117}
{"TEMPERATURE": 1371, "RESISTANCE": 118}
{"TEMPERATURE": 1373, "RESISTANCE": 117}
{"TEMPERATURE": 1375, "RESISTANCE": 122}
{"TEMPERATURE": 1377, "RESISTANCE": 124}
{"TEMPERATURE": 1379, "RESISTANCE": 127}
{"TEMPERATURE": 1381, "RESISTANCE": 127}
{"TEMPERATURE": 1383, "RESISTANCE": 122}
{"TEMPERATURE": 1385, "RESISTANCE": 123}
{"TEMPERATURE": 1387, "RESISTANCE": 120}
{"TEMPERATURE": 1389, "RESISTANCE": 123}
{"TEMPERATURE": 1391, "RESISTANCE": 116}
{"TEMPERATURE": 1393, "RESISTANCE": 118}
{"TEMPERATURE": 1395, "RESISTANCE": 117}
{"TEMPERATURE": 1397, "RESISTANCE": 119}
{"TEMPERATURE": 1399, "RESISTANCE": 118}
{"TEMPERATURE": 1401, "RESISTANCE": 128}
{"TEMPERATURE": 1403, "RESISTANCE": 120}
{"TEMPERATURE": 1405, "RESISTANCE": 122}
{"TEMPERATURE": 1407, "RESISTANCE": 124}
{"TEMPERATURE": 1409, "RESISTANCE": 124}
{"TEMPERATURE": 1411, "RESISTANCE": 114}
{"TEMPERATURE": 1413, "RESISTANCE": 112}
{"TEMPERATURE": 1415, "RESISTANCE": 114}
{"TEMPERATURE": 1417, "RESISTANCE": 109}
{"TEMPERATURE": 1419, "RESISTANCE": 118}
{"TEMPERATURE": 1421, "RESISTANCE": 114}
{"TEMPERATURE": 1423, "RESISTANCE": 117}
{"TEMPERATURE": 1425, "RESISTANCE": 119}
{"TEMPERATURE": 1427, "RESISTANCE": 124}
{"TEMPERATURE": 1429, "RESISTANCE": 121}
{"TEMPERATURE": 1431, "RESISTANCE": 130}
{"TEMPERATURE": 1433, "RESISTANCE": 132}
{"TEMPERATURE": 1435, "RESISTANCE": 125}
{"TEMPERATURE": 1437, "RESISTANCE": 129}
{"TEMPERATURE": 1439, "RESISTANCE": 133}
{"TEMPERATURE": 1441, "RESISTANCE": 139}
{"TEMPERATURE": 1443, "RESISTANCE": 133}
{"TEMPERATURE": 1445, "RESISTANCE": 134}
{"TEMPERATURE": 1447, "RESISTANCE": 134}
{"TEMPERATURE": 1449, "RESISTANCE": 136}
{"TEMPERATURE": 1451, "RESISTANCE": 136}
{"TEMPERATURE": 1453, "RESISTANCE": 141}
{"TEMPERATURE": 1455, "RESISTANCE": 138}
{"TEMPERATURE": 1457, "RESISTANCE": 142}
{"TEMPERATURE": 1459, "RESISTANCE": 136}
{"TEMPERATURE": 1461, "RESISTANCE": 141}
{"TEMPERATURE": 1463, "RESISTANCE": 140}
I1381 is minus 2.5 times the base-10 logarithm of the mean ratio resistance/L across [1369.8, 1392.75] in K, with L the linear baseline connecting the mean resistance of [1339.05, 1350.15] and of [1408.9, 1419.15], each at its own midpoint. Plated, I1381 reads 0.16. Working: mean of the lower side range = 172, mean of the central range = 122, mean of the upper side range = 114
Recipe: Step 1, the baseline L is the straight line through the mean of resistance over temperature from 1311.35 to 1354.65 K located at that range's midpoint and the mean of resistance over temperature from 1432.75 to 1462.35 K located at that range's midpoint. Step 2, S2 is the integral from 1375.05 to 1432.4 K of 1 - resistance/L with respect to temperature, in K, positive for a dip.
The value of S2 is 8.7 K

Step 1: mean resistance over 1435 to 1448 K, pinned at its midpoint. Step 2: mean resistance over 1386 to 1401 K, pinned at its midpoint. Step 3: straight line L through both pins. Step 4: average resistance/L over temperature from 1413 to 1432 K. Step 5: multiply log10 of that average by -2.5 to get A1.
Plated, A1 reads 0.08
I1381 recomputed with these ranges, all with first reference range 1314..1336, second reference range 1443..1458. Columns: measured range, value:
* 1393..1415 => 0.16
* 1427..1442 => 0.07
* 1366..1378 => 0.17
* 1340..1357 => -0.16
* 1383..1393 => 0.16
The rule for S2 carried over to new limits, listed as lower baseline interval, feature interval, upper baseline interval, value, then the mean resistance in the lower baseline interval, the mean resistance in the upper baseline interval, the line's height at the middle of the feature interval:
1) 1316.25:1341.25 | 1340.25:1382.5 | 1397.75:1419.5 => -1.9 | 147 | 118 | 135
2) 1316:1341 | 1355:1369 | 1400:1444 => 0.3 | 147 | 123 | 138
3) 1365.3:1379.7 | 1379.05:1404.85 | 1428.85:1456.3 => 0.7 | 121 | 133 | 125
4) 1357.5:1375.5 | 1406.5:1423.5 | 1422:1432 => 1.0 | 127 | 122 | 123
